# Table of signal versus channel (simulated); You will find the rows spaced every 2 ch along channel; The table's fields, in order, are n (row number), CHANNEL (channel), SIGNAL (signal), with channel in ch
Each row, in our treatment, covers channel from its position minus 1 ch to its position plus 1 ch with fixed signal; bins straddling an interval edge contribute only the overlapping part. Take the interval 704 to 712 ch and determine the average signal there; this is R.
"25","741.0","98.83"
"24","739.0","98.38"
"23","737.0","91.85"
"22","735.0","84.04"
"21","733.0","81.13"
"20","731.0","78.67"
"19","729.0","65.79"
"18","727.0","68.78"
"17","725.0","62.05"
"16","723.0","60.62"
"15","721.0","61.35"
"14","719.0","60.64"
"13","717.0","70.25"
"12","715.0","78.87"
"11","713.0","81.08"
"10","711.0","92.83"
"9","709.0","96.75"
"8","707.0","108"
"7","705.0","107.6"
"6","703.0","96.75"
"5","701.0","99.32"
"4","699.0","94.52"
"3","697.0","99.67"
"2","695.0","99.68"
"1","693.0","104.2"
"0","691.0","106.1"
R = 101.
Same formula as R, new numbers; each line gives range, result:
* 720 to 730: 63.7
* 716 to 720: 65.4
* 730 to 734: 79.9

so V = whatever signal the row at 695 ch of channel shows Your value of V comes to 99.68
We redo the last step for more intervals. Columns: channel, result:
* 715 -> 78.87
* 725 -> 62.05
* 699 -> 94.52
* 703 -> 96.75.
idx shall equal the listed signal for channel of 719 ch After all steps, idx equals 60.64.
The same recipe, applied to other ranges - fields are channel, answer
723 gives 60.62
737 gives 91.85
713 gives 81.08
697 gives 99.67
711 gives 92.83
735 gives 84.04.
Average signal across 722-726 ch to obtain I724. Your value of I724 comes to 61.3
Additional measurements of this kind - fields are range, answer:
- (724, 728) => 65.4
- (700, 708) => 103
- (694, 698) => 99.7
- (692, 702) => 99.5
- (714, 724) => 66.3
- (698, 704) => 96.9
